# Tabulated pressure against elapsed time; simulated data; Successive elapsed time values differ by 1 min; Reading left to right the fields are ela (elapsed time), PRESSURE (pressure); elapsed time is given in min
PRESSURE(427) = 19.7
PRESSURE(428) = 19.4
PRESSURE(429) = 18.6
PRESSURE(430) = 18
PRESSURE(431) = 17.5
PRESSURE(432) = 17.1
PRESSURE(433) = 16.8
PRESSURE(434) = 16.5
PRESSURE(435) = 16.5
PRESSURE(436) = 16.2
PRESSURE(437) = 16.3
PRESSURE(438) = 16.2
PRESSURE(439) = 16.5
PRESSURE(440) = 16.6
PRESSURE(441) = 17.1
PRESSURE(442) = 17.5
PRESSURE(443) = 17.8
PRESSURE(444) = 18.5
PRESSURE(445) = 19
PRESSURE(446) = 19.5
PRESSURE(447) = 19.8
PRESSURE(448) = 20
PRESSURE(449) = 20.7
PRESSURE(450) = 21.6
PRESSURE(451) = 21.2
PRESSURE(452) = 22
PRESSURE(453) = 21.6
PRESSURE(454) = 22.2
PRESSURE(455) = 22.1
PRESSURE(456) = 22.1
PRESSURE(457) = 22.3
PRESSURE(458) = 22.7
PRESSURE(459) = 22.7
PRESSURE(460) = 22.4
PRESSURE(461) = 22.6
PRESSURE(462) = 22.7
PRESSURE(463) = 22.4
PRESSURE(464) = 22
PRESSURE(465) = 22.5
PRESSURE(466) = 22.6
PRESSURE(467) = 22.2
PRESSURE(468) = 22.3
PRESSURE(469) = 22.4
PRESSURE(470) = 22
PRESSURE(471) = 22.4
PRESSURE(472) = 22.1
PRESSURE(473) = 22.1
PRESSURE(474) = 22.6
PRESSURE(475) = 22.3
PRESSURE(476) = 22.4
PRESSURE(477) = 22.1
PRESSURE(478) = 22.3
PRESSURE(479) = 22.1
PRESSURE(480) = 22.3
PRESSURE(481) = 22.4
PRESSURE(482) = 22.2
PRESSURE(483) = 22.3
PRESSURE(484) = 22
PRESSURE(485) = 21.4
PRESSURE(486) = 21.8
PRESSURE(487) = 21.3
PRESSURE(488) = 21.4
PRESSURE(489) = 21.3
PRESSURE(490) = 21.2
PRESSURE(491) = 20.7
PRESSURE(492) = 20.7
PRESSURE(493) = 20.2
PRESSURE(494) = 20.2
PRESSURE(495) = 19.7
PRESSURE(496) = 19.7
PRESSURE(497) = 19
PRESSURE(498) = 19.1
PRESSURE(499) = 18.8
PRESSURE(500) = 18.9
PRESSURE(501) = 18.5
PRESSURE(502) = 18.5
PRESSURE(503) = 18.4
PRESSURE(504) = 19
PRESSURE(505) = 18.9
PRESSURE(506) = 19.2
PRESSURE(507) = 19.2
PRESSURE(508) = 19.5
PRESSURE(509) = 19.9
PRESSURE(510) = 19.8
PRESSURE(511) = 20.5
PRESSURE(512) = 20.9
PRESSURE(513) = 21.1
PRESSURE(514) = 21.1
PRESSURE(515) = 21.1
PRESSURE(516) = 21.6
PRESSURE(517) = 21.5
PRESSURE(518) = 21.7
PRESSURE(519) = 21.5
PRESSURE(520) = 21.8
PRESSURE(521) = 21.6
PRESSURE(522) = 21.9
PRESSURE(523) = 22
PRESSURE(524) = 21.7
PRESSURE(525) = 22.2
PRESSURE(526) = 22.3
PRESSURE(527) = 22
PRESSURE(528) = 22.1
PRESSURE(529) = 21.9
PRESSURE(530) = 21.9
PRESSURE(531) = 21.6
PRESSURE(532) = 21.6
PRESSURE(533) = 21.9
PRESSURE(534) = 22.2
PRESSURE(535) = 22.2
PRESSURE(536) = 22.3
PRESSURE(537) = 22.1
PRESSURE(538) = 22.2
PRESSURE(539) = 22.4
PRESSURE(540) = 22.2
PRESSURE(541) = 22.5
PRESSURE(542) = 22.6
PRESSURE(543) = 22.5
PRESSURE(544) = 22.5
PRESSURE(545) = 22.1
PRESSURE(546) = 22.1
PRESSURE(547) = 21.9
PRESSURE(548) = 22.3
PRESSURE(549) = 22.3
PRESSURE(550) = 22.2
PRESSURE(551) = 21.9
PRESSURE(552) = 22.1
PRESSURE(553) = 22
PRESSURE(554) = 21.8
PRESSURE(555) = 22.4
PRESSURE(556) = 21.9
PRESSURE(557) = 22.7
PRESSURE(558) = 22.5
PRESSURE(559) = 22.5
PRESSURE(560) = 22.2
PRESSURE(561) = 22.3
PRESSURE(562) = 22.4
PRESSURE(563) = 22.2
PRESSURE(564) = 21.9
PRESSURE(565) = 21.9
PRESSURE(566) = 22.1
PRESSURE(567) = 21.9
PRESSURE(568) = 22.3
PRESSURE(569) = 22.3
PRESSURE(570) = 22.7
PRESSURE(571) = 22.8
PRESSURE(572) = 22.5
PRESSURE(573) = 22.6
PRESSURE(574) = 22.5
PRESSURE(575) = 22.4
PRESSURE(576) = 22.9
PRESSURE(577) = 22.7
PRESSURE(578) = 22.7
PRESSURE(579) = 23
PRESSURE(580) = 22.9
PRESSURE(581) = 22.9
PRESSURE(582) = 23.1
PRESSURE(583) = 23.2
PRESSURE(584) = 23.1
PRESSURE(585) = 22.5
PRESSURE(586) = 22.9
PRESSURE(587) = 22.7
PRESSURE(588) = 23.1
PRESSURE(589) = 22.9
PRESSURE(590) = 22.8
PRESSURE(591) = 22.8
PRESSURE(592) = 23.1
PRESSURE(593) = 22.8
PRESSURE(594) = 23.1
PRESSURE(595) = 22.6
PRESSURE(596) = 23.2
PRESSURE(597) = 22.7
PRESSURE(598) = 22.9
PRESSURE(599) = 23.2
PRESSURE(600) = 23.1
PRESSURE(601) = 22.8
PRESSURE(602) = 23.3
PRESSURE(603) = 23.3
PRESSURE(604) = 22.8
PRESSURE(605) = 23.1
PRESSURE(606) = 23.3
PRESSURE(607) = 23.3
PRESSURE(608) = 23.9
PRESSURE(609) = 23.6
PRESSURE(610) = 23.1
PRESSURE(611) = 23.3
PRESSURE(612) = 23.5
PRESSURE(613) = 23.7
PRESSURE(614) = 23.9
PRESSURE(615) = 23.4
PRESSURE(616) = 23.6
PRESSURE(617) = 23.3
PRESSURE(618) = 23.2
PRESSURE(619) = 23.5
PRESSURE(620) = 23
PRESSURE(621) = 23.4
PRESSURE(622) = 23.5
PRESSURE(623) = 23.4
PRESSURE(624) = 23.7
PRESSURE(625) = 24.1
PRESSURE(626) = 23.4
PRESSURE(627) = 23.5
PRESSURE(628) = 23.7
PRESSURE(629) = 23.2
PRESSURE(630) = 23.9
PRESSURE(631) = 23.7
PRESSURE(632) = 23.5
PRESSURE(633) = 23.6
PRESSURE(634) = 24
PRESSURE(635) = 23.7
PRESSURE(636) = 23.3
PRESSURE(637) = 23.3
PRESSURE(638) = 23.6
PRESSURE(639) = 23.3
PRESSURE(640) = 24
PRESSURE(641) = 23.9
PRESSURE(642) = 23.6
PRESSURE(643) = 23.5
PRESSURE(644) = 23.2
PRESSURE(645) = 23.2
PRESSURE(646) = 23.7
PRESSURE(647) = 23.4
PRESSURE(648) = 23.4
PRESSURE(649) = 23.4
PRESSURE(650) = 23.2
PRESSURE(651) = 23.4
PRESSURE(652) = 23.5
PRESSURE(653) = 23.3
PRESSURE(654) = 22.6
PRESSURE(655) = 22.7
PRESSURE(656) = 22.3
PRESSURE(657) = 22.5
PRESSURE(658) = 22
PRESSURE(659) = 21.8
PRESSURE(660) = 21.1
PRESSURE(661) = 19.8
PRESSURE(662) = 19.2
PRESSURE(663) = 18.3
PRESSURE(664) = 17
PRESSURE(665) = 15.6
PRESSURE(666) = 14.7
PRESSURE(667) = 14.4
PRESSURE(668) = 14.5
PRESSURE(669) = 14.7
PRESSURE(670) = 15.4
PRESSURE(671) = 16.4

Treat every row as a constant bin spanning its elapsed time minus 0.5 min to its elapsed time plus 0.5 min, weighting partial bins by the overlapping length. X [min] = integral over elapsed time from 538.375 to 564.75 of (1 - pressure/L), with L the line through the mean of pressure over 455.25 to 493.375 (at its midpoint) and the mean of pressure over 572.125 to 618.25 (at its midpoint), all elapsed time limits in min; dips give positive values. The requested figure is 0.5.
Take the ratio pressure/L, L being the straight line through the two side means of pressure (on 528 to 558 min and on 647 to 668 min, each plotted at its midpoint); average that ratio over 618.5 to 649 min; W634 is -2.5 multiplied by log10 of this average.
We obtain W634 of -0.13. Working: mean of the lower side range 22.2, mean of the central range 23.5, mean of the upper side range 20.6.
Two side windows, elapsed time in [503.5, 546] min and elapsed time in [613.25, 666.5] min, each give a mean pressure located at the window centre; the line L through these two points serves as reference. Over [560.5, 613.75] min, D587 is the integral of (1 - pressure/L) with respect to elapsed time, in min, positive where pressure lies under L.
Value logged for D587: -1.8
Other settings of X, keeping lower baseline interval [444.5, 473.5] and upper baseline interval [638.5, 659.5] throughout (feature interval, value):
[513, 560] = 0.68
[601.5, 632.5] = -0.73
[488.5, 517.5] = 2.85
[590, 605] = -0.13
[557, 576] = 0.17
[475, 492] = 0.13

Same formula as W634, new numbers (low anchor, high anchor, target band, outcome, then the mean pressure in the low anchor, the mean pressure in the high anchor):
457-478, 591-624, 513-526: 0.05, 22.4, 23.2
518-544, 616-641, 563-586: 0.01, 22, 23.5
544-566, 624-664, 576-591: -0.02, 22.2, 22.9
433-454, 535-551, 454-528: -0.05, 18.6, 22.3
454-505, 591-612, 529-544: 0.00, 21.4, 23.1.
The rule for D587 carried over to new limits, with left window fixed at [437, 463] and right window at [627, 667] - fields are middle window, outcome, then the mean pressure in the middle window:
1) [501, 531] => 0.15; 20.8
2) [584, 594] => -0.56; 22.9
